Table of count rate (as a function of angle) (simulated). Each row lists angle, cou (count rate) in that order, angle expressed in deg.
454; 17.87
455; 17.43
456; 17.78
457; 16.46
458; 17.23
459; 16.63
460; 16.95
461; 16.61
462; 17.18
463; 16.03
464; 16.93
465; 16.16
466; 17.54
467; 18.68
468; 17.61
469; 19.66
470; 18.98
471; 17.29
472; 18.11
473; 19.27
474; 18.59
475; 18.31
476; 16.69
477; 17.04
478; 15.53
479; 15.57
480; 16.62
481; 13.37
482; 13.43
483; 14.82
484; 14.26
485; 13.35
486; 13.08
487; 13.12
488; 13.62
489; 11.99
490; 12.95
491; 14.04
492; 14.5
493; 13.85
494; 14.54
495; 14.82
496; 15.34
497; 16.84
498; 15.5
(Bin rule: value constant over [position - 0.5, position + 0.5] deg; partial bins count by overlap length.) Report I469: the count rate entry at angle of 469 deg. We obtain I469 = 19.66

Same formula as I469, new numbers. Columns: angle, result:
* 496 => 15.34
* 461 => 16.61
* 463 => 16.03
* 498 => 15.5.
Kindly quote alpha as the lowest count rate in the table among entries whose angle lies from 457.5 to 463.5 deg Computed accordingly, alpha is 16.03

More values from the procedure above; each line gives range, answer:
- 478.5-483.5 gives 13.37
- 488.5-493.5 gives 11.99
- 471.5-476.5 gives 16.69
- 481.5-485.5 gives 13.35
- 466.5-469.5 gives 17.61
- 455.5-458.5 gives 16.46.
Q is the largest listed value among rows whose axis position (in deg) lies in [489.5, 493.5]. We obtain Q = 14.5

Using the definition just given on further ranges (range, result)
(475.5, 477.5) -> 17.04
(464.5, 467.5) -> 18.68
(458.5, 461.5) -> 16.95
